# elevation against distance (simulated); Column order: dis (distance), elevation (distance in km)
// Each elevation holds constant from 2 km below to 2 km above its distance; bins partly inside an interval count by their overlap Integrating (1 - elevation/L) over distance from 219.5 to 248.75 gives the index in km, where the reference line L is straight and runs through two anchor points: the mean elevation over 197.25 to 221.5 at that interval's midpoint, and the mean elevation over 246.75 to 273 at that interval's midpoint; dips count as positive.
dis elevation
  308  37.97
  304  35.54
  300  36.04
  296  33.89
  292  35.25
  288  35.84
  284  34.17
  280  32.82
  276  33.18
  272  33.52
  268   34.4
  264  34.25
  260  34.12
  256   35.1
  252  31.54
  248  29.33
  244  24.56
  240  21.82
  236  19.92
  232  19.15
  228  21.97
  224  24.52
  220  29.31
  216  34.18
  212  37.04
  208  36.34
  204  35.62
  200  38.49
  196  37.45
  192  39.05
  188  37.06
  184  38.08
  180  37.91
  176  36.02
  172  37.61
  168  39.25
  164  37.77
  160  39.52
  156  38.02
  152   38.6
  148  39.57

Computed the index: 9.4 km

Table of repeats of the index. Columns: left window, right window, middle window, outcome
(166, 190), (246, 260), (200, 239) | 6.56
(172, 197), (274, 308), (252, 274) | 0.93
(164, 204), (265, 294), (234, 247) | 4.73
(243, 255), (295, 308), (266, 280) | -0.57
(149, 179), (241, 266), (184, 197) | -0.67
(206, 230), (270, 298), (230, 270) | 4.90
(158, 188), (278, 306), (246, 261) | 1.42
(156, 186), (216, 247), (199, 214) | -3.53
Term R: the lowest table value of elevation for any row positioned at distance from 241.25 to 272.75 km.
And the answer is 24.56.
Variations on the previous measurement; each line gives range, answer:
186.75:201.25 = 37.06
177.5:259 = 19.15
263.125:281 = 32.82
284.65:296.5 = 33.89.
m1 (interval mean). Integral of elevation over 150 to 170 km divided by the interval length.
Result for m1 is 38.6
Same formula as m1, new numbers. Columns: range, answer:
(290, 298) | 34.6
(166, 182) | 37.7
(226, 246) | 21.5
